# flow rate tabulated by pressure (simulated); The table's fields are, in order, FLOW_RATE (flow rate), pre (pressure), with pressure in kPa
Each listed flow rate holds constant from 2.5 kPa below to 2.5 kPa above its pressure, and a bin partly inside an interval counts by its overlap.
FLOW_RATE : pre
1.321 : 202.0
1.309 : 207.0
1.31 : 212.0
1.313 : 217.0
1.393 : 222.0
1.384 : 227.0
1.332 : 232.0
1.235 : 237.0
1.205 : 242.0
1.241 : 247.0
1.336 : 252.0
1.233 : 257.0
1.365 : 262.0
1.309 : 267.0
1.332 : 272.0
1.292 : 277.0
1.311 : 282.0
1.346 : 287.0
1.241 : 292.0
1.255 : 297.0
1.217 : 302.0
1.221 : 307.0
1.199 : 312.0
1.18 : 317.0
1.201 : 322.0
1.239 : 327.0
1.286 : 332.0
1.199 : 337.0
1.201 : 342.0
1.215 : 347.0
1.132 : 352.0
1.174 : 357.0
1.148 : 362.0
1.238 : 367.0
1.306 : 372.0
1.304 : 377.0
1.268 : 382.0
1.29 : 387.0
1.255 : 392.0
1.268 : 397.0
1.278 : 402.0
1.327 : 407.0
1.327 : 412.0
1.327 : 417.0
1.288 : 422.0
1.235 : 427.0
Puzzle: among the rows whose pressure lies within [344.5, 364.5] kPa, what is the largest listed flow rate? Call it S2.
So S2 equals 1.215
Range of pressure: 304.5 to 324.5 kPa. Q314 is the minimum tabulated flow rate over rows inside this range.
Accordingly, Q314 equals 1.18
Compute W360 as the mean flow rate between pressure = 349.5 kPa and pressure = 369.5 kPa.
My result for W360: 1.17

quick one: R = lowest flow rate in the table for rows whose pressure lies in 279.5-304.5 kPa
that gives 1.217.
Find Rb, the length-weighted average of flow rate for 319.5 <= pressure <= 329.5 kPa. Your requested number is 1.22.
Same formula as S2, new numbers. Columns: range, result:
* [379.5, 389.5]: 1.29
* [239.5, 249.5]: 1.241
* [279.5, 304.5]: 1.346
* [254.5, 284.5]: 1.365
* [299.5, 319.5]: 1.221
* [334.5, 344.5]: 1.201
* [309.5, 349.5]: 1.286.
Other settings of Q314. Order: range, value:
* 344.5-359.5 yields 1.132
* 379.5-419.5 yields 1.255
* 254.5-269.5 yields 1.233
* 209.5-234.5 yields 1.31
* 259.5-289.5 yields 1.292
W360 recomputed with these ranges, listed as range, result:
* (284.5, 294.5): 1.29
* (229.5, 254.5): 1.27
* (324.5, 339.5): 1.24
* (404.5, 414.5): 1.33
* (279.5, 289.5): 1.33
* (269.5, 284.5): 1.31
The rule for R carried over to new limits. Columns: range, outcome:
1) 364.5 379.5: 1.238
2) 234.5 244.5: 1.205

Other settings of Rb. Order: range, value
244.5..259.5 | 1.27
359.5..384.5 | 1.25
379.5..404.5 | 1.27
